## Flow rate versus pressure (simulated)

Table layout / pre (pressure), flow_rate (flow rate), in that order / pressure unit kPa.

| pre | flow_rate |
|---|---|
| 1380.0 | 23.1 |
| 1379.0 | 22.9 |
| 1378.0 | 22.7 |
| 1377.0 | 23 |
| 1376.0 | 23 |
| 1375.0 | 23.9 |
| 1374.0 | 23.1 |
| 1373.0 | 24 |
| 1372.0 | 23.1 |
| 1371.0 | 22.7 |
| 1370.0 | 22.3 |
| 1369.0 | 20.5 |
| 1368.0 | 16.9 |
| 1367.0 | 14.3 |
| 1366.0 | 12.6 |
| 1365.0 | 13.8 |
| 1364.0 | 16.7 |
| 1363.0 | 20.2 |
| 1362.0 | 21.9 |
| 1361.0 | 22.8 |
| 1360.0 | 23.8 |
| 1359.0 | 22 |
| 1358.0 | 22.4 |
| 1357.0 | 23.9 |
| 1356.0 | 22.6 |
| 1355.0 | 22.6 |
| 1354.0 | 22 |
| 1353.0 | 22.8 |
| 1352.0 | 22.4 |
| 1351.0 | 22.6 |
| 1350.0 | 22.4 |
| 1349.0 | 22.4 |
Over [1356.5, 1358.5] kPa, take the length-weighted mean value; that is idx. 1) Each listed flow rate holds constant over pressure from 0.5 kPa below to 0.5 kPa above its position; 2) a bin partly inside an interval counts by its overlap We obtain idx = 23.1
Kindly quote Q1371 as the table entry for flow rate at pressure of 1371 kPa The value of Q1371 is 22.7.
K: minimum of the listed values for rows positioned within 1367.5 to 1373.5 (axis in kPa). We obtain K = 16.9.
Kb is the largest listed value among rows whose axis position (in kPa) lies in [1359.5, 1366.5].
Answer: 23.8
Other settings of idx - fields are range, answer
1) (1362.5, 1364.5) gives 18.4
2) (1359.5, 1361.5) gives 23.3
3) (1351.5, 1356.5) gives 22.5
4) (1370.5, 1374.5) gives 23.2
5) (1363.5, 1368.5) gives 14.9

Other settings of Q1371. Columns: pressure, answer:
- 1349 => 22.4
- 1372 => 23.1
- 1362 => 21.9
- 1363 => 20.2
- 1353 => 22.8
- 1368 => 16.9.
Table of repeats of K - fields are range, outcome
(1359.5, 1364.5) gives 16.7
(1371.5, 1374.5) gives 23.1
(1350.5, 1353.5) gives 22.4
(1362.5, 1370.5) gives 12.6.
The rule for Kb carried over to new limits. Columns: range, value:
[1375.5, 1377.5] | 23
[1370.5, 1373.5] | 24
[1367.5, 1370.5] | 22.3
